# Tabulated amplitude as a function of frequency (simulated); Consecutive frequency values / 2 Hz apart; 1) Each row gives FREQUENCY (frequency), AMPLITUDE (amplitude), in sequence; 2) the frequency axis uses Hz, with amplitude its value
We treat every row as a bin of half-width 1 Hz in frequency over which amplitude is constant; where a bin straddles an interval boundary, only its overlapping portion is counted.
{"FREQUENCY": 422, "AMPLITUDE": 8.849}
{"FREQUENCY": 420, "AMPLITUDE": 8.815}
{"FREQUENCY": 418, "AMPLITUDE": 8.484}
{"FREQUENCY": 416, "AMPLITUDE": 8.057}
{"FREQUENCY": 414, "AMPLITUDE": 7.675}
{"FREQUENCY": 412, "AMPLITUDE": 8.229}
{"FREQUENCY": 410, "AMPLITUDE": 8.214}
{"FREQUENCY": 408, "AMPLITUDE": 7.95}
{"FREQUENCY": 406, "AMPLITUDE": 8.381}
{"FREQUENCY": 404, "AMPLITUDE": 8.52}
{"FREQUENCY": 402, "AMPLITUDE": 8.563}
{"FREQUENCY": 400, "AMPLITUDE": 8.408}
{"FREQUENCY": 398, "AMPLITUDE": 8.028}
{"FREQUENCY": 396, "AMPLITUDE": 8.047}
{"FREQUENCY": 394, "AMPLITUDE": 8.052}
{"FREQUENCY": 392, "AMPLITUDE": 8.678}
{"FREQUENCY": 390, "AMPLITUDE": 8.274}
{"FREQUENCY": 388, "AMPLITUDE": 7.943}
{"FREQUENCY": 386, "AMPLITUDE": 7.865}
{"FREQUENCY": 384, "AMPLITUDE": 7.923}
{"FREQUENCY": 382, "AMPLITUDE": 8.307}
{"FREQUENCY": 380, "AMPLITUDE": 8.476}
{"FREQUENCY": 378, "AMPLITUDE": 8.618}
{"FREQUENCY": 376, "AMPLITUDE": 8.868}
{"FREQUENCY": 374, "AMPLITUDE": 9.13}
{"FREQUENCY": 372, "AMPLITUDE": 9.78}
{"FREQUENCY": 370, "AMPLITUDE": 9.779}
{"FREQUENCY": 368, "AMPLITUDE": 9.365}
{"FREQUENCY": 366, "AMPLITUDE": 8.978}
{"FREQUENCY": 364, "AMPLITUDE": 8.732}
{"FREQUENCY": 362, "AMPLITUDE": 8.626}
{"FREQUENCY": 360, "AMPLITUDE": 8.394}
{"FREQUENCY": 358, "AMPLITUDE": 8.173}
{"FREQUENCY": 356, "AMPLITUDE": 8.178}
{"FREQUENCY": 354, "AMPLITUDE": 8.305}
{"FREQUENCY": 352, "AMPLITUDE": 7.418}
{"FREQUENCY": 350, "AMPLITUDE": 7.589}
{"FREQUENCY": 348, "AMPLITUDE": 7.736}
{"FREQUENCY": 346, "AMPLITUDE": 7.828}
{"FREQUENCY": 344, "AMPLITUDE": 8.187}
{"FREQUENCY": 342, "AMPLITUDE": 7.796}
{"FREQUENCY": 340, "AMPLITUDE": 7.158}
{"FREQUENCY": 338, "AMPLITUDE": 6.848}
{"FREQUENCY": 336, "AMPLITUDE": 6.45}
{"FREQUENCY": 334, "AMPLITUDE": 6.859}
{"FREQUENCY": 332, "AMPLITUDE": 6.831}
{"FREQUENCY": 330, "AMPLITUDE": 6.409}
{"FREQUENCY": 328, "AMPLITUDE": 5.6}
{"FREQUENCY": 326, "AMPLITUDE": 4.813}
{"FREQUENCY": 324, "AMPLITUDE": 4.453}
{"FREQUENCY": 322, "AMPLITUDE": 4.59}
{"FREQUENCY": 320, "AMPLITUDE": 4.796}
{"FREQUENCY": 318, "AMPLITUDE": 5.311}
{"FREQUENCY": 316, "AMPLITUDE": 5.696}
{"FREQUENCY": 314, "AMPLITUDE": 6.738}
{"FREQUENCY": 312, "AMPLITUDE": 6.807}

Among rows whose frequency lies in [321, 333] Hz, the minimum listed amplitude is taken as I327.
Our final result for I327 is 4.453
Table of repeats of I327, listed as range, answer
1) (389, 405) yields 8.028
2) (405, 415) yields 7.675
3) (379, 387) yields 7.865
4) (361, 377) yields 8.626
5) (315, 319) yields 5.311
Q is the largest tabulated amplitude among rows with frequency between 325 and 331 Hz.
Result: 6.409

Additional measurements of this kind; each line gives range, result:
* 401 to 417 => 8.563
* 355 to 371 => 9.779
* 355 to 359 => 8.178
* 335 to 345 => 8.187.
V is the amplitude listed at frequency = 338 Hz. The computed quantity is 6.848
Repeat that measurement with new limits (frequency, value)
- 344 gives 8.187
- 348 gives 7.736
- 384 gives 7.923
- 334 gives 6.859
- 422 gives 8.849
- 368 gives 9.365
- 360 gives 8.394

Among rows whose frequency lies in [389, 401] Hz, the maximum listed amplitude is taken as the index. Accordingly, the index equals 8.678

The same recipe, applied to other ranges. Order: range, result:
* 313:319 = 6.738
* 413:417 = 8.057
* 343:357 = 8.305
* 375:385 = 8.868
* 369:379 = 9.78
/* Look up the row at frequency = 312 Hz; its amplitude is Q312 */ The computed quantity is 6.807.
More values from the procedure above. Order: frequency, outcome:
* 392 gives 8.678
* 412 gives 8.229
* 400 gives 8.408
